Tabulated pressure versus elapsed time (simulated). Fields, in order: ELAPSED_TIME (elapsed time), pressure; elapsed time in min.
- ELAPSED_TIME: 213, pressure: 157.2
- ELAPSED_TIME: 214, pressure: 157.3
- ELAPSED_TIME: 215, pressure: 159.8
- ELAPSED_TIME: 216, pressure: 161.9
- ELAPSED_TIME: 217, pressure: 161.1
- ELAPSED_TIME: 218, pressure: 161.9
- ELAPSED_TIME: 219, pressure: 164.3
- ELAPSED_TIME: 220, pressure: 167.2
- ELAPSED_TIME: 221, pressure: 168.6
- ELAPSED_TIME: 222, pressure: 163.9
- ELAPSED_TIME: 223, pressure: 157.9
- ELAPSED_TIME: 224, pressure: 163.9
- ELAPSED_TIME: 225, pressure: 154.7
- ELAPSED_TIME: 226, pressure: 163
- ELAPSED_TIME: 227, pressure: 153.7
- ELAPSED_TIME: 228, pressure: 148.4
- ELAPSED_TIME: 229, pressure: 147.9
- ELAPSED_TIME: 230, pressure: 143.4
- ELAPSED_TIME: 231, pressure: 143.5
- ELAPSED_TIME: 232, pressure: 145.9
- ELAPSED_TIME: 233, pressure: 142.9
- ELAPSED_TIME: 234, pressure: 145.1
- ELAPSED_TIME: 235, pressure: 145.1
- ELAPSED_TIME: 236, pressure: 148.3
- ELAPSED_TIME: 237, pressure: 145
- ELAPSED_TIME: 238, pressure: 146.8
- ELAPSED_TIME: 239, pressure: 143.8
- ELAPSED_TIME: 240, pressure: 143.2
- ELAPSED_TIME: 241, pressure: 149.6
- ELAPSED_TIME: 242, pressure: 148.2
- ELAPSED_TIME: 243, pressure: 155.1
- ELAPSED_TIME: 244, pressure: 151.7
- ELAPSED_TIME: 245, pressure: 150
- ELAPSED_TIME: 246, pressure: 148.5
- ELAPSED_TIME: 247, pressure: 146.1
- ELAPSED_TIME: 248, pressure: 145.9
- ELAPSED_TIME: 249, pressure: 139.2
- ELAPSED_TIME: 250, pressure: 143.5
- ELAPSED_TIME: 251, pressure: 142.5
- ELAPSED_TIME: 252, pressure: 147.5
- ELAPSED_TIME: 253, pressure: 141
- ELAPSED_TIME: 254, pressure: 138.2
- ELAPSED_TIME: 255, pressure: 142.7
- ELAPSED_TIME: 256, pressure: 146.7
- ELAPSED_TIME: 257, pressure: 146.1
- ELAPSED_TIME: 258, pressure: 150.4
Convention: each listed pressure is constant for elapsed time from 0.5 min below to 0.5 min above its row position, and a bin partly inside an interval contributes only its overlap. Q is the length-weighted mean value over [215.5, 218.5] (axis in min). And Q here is 162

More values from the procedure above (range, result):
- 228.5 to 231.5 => 145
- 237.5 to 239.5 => 145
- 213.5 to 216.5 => 160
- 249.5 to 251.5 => 143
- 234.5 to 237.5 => 146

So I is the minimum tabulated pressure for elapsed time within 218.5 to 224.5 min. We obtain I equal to 157.9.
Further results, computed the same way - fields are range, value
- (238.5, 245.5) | 143.2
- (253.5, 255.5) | 138.2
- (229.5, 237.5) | 142.9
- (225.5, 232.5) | 143.4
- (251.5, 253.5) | 141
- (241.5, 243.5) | 148.2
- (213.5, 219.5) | 157.3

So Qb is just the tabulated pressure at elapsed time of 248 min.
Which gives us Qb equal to 145.9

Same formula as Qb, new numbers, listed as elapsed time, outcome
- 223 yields 157.9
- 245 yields 150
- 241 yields 149.6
